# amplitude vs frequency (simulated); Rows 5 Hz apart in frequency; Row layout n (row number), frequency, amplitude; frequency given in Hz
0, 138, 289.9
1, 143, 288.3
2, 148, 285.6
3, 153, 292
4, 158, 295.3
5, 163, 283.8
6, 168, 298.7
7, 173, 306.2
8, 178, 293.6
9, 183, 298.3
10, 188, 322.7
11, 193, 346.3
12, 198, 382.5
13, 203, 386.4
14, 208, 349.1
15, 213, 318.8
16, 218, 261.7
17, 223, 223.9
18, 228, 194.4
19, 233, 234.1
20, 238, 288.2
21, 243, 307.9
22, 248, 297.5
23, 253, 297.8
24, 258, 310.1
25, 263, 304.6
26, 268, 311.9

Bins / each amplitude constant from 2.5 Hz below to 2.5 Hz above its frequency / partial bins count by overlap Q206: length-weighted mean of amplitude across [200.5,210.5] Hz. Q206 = 368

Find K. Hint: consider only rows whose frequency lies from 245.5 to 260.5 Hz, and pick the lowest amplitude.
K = 297.5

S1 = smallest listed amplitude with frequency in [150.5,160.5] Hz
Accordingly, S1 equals 292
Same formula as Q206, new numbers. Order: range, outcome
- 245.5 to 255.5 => 298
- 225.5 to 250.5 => 264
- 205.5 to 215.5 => 334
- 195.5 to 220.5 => 340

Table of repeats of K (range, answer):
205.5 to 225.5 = 223.9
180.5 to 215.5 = 298.3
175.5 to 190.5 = 293.6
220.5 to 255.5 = 194.4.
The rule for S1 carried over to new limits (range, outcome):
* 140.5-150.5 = 285.6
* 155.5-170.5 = 283.8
